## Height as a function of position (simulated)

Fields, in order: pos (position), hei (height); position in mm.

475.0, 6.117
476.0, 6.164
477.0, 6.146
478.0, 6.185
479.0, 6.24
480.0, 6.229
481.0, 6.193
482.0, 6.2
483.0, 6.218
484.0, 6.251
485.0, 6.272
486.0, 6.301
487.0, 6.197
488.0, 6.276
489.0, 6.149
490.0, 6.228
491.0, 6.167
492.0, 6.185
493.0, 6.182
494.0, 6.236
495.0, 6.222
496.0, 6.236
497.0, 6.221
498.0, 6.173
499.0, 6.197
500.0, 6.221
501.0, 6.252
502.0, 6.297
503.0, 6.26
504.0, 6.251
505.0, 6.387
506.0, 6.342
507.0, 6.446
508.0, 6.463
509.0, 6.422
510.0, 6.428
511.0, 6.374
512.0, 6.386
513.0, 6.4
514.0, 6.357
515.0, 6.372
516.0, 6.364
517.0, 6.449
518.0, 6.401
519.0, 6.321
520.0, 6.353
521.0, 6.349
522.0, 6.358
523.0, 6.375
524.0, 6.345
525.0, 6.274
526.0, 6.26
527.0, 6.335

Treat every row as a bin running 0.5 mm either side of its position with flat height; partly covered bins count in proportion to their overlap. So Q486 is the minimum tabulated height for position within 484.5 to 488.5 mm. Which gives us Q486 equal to 6.197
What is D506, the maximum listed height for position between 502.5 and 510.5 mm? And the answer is 6.463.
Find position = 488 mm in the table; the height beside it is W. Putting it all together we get 6.276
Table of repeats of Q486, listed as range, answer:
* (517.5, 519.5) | 6.321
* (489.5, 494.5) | 6.167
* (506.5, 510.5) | 6.422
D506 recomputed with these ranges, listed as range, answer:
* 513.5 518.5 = 6.449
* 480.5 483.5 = 6.218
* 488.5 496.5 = 6.236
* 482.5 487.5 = 6.301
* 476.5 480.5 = 6.24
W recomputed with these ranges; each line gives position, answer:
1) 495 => 6.222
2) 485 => 6.272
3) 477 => 6.146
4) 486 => 6.301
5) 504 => 6.251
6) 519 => 6.321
